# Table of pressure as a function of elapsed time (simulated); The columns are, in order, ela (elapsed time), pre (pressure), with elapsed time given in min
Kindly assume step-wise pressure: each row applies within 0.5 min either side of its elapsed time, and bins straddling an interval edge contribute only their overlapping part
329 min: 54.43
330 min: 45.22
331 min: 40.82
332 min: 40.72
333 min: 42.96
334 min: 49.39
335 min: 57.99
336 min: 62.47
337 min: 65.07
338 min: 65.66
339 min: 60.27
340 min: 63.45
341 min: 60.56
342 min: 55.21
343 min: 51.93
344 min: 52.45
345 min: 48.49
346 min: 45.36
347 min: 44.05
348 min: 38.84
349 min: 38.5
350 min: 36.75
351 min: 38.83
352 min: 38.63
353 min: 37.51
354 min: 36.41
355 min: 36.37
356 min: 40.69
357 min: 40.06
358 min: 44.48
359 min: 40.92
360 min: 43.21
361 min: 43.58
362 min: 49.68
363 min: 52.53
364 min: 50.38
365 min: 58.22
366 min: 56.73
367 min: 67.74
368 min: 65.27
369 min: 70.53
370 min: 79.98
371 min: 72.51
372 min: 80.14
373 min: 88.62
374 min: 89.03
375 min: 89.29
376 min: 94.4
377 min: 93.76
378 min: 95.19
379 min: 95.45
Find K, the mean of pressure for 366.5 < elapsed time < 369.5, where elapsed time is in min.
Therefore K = 67.8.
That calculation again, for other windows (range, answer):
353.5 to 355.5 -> 36.4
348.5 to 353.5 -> 38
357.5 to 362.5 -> 44.4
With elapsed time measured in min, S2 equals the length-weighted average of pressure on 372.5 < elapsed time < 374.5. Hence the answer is 88.8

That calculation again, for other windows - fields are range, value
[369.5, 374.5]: 82.1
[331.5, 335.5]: 47.8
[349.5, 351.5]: 37.8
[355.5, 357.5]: 40.4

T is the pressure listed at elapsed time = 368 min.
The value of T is 65.27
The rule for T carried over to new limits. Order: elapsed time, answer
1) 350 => 36.75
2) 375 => 89.29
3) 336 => 62.47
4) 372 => 80.14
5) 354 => 36.41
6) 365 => 58.22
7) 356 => 40.69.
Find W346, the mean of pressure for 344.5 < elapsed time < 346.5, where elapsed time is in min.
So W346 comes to 46.9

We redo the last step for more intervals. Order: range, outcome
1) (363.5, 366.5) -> 55.1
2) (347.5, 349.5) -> 38.7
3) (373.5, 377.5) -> 91.6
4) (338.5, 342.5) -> 59.9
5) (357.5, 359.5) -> 42.7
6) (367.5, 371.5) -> 72.1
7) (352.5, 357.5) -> 38.2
